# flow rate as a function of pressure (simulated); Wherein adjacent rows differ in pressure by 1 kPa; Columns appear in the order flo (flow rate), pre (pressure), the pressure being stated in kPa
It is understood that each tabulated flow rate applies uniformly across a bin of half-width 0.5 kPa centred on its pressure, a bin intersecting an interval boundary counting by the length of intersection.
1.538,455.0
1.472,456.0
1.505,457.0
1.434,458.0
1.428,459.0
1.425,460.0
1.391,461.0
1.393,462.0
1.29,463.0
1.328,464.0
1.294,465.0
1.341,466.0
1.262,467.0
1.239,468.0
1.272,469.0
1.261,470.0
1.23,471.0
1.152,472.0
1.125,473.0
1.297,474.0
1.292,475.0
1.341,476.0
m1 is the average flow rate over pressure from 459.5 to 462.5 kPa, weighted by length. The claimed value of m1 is 1.4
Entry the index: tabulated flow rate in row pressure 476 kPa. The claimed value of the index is 1.341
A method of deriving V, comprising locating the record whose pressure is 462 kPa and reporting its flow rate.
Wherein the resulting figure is 1.393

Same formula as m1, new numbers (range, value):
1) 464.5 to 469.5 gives 1.28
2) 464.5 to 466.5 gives 1.32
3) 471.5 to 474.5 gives 1.19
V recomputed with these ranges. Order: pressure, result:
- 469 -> 1.272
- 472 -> 1.152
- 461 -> 1.391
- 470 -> 1.261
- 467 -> 1.262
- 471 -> 1.23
